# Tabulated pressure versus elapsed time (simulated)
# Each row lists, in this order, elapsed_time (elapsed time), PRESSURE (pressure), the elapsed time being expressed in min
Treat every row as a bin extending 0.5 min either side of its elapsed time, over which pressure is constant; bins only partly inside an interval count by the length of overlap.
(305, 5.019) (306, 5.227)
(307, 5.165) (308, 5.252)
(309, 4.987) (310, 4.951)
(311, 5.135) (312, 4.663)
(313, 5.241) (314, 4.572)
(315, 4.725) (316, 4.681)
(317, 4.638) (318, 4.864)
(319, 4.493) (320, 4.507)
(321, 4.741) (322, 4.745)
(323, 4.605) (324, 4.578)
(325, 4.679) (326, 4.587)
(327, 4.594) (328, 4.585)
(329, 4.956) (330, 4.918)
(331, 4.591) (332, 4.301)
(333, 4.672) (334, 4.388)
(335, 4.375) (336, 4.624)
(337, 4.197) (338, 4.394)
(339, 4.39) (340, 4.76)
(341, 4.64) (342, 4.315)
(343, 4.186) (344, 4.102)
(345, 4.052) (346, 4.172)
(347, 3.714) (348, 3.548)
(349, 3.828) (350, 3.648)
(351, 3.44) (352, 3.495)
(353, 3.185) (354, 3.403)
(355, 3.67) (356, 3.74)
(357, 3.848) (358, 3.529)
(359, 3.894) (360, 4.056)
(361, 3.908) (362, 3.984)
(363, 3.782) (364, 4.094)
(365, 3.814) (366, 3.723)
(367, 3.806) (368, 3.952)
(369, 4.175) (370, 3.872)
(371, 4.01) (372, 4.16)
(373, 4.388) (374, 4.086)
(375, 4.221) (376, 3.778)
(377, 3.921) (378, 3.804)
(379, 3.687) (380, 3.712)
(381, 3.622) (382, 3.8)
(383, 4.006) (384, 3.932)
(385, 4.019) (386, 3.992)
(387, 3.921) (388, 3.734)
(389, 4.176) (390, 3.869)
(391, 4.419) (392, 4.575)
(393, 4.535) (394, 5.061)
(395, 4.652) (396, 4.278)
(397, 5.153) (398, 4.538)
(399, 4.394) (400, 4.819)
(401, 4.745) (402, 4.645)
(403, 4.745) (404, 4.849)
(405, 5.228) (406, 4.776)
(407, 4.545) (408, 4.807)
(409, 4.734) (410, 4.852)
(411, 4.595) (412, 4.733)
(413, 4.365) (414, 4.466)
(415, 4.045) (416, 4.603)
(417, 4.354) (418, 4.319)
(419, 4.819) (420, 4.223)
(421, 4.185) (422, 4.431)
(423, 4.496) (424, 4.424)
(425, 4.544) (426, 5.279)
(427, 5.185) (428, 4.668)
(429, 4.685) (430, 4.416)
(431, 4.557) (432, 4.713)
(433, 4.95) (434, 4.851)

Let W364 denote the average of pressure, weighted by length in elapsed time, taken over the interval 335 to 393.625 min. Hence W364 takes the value 3.98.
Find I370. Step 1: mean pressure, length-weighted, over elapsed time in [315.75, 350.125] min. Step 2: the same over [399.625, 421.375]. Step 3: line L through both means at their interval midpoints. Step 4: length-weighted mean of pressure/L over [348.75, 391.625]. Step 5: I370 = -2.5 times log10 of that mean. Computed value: 0.17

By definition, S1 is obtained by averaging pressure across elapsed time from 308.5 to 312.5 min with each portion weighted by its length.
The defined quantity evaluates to 4.93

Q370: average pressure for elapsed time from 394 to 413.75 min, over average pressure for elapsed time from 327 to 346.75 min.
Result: 1.1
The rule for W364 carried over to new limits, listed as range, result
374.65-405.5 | 4.29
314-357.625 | 4.29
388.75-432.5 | 4.6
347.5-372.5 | 3.78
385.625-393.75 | 4.18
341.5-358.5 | 3.76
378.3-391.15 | 3.9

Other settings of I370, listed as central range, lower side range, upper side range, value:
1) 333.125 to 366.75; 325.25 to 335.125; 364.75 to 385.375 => 0.09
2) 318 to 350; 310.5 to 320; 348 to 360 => -0.05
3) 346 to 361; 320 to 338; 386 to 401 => 0.23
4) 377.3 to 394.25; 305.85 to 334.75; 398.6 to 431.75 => 0.16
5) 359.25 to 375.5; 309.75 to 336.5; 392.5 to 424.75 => 0.16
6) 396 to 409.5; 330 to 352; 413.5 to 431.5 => -0.07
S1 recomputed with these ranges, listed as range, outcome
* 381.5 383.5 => 3.9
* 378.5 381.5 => 3.67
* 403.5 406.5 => 4.95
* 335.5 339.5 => 4.4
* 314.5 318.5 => 4.73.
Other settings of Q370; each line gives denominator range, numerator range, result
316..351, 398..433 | 1.05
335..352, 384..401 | 1.06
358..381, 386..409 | 1.16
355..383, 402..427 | 1.18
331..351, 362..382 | 0.93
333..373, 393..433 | 1.16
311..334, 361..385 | 0.84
